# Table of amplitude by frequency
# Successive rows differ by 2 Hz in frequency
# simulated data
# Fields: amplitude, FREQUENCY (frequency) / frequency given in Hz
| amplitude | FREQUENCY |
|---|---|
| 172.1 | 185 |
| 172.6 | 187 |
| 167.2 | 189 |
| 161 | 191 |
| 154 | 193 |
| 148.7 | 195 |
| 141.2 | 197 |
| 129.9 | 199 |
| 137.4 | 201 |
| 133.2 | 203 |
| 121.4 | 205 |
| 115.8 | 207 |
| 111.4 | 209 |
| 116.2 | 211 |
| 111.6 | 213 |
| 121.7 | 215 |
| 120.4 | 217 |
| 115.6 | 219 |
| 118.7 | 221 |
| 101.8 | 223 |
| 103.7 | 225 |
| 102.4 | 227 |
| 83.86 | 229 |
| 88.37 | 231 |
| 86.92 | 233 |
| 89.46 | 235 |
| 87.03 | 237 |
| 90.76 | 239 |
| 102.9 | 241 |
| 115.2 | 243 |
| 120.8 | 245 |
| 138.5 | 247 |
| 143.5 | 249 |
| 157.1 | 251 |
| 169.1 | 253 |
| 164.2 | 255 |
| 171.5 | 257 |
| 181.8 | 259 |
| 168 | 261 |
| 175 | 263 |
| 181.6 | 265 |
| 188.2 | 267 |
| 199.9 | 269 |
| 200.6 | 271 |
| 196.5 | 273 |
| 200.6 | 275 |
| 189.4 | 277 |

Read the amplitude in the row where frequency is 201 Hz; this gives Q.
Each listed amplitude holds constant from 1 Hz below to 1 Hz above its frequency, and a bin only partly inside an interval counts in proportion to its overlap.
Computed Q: 137.4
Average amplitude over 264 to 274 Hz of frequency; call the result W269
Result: 193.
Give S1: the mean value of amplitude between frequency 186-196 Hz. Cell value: 161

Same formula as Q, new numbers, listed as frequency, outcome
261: 168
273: 196.5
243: 115.2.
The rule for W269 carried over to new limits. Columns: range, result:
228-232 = 86.1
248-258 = 161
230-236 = 88.2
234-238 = 88.2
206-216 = 115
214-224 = 116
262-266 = 178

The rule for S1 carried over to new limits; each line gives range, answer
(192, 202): 142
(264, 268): 185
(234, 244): 97.1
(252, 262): 171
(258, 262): 175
